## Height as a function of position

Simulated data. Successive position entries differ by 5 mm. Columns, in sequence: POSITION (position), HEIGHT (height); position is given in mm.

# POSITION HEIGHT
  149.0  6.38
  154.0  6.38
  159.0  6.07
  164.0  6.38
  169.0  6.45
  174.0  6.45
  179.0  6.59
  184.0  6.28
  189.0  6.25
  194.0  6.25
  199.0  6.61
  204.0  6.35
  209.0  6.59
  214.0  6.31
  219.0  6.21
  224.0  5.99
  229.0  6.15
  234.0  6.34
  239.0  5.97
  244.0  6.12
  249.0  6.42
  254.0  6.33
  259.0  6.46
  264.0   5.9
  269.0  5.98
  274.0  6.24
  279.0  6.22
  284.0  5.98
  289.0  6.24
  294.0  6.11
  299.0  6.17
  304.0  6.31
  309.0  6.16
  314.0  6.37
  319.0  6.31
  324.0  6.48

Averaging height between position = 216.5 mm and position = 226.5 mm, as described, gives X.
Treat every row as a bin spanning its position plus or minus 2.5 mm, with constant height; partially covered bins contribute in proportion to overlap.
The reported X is 6.1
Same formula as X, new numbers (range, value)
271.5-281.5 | 6.23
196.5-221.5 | 6.41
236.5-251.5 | 6.17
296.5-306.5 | 6.24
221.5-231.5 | 6.07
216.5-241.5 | 6.13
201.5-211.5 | 6.47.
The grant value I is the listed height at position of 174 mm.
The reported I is 6.45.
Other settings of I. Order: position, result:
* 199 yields 6.61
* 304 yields 6.31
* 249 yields 6.42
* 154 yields 6.38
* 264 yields 5.9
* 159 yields 6.07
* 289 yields 6.24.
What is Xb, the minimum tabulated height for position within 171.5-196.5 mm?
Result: 6.25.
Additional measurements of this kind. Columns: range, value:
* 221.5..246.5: 5.97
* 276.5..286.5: 5.98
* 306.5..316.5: 6.16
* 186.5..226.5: 5.99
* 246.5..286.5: 5.9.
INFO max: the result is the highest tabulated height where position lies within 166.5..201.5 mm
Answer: 6.61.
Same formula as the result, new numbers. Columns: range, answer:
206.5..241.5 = 6.59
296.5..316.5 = 6.37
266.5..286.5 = 6.24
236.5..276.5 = 6.46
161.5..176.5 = 6.45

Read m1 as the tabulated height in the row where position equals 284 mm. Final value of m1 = 5.98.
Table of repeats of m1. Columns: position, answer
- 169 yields 6.45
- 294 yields 6.11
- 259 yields 6.46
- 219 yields 6.21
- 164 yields 6.38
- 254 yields 6.33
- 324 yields 6.48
